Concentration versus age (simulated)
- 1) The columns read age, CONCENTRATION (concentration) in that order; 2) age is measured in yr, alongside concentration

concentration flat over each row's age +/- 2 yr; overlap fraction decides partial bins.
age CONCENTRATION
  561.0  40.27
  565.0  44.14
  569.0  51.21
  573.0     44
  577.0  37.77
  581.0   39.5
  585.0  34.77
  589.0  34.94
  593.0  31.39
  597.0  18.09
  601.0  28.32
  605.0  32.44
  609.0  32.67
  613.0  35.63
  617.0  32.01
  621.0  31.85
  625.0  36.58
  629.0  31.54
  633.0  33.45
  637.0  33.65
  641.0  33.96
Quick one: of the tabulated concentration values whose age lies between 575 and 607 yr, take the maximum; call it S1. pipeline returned 39.5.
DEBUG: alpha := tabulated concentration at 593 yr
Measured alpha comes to 31.39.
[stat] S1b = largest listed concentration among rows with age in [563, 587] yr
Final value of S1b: 51.21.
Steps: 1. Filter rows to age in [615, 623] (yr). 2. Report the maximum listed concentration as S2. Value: 32.01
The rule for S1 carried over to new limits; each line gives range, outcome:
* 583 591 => 34.94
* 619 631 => 36.58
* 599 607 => 32.44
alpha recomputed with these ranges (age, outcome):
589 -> 34.94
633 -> 33.45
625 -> 36.58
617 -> 32.01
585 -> 34.77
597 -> 18.09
